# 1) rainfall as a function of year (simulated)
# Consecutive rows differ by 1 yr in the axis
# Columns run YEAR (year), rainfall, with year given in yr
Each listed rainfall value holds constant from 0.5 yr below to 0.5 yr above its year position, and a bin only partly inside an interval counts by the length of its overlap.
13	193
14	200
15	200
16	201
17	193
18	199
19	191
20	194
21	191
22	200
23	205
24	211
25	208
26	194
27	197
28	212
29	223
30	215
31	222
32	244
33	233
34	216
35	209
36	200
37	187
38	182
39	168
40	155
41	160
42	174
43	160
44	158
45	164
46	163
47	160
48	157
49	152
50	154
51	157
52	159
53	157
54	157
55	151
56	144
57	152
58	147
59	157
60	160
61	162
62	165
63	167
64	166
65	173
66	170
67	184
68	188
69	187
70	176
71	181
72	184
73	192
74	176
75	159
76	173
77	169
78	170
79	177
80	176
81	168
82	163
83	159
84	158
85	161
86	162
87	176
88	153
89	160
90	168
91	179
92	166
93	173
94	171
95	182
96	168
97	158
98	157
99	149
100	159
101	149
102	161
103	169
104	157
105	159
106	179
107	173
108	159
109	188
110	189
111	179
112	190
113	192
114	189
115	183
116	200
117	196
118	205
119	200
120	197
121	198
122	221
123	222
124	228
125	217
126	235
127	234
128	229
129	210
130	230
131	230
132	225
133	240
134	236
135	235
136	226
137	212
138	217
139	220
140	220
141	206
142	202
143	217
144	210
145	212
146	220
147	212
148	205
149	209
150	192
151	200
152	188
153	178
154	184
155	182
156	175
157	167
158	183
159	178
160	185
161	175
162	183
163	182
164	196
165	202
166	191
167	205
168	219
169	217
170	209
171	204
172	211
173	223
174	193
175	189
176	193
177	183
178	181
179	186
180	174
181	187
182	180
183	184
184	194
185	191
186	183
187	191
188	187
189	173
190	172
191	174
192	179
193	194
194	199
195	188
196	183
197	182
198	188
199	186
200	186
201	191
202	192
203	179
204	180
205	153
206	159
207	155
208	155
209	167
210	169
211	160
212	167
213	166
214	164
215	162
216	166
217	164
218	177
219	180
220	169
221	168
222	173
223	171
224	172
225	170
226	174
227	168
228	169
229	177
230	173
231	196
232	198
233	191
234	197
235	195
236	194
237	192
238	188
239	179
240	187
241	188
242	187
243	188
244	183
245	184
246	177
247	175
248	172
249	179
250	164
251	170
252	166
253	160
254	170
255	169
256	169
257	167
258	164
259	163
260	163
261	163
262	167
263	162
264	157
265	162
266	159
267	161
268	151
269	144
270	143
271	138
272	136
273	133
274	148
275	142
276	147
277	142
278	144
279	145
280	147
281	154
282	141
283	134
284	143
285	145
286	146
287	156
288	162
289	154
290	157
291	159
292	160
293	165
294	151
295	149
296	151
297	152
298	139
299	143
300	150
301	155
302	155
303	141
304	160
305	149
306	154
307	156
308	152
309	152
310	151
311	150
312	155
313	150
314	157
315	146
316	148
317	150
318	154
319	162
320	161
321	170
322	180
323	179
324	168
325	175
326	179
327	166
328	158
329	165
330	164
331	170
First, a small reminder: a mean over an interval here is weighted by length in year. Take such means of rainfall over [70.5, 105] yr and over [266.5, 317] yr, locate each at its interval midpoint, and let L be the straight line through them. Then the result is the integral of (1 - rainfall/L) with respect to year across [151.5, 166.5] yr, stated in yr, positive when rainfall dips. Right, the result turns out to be -2.1 yr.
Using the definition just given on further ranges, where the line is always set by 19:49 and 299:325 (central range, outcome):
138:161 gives -2.7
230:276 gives -1.6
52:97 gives 4.4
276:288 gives 1.1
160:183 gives -2.7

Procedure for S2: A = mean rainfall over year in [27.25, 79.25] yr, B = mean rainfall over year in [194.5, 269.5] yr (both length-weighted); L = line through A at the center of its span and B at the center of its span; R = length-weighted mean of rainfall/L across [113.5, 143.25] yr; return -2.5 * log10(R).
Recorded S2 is -0.23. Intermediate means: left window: 176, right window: 173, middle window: 216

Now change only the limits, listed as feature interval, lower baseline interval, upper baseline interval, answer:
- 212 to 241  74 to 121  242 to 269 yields -0.057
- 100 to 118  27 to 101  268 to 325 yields -0.057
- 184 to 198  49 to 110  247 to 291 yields -0.158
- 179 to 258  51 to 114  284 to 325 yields -0.113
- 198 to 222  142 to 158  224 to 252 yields 0.095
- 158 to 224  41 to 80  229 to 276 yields -0.087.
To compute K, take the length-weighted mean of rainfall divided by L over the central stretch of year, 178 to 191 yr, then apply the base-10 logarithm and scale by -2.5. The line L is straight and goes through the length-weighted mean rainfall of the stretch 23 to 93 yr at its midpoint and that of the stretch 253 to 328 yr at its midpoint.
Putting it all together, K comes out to -0.12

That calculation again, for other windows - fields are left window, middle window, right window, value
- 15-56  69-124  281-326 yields 0.01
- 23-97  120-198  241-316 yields -0.20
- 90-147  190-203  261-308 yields -0.07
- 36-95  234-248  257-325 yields -0.19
